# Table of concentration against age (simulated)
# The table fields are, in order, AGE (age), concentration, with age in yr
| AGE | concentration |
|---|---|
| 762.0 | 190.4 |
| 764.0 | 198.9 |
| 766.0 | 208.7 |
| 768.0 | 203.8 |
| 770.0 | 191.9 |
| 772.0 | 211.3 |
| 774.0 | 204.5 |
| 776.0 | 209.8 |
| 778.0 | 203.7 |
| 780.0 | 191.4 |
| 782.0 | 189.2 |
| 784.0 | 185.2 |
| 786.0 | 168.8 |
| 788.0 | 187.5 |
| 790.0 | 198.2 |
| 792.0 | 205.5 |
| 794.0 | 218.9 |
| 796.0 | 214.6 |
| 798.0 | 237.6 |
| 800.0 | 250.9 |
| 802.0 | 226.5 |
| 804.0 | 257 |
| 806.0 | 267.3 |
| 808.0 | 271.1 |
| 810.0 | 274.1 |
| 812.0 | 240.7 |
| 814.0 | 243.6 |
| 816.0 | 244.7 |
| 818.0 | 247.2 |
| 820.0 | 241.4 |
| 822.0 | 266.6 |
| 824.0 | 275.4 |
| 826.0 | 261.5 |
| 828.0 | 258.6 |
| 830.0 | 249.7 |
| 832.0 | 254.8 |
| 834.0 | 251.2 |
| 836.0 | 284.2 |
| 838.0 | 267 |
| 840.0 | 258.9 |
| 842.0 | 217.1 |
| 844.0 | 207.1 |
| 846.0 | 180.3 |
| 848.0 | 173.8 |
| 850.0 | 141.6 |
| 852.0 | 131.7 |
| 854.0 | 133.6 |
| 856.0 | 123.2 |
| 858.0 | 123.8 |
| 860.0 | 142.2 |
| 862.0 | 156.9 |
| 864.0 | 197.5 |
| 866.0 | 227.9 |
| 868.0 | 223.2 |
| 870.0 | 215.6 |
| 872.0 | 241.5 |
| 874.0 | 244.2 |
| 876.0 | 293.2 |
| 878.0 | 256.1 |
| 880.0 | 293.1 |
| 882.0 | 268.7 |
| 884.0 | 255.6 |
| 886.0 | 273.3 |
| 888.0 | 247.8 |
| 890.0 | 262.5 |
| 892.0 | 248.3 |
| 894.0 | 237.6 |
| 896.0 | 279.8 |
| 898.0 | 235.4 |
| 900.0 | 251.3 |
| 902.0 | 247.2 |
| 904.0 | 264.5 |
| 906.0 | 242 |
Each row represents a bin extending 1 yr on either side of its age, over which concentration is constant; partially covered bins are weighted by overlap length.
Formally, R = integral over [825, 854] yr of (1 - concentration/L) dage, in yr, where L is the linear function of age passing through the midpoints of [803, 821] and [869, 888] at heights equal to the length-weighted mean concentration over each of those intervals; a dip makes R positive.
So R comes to 4.0 yr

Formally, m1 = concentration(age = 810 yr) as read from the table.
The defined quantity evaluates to 274.1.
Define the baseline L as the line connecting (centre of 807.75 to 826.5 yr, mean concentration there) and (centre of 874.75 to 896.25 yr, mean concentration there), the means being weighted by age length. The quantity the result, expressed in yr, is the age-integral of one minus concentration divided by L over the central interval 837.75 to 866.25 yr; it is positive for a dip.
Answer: 9.3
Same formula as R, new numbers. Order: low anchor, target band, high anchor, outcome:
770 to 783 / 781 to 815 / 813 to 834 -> 0.07 yr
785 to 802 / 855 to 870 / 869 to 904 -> 4.37 yr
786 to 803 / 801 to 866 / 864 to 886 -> 2.59 yr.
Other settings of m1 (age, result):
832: 254.8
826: 261.5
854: 133.6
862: 156.9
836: 284.2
